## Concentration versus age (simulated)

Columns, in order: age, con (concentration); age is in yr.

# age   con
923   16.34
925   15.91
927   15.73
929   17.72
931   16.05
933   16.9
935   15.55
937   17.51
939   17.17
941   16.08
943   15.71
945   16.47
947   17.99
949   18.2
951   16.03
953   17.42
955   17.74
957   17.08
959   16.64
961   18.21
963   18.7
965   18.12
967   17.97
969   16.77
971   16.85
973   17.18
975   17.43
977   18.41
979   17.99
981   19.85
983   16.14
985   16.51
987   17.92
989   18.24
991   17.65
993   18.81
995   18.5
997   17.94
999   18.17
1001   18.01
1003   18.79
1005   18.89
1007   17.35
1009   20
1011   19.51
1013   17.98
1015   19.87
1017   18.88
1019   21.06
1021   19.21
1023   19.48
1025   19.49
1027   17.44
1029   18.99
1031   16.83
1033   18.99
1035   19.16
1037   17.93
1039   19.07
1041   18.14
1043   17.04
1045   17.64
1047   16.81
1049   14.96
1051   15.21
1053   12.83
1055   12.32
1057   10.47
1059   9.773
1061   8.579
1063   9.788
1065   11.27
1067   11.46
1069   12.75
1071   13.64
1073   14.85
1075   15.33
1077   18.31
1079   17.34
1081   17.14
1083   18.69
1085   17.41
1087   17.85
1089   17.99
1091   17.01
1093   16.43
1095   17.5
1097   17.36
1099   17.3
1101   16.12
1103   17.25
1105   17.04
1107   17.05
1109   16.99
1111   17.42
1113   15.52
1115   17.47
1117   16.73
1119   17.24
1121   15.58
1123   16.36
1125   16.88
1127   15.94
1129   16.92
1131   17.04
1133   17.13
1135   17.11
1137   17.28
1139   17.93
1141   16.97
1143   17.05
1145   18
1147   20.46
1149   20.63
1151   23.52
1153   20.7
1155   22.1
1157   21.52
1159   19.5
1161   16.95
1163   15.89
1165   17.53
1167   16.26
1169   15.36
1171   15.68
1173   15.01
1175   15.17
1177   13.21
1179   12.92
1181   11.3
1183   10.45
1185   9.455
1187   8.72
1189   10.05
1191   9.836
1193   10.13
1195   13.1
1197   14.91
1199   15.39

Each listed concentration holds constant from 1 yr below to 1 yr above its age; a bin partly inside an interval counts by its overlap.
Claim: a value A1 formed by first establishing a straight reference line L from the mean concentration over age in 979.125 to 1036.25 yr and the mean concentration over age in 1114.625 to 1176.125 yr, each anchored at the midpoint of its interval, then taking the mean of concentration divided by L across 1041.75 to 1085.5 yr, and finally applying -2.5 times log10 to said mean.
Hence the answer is 0.27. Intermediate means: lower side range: 18.5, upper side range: 17.7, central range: 14.2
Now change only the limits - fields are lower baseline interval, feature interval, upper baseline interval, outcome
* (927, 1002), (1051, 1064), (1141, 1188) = 0.47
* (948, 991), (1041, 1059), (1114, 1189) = 0.17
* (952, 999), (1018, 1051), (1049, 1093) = -0.16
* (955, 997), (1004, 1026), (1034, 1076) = -0.20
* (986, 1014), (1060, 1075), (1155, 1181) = 0.41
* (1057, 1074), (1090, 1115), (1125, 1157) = -0.14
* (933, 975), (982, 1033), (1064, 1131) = -0.10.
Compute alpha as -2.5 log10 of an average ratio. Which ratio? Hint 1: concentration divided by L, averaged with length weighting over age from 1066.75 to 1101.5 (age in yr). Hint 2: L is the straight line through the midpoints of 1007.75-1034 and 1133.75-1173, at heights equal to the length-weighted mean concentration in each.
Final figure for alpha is 0.14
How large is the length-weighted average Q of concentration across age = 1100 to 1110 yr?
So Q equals 16.9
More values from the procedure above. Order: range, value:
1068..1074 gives 13.7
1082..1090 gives 18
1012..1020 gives 19.4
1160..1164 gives 16.4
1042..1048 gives 17.2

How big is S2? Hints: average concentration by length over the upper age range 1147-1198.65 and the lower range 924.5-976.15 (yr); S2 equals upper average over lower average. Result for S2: 0.90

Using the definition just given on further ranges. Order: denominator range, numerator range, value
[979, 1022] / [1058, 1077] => 0.66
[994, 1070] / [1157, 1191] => 0.85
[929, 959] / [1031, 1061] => 0.92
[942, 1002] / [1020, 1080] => 0.88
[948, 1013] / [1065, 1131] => 0.92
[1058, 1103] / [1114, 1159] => 1.20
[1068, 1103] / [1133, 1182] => 1.04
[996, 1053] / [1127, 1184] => 0.94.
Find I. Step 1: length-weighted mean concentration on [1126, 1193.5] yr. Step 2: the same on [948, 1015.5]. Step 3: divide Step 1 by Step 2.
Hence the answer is 0.9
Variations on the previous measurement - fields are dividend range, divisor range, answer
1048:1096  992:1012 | 0.78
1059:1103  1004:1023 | 0.80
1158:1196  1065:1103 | 0.83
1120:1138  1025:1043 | 0.91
